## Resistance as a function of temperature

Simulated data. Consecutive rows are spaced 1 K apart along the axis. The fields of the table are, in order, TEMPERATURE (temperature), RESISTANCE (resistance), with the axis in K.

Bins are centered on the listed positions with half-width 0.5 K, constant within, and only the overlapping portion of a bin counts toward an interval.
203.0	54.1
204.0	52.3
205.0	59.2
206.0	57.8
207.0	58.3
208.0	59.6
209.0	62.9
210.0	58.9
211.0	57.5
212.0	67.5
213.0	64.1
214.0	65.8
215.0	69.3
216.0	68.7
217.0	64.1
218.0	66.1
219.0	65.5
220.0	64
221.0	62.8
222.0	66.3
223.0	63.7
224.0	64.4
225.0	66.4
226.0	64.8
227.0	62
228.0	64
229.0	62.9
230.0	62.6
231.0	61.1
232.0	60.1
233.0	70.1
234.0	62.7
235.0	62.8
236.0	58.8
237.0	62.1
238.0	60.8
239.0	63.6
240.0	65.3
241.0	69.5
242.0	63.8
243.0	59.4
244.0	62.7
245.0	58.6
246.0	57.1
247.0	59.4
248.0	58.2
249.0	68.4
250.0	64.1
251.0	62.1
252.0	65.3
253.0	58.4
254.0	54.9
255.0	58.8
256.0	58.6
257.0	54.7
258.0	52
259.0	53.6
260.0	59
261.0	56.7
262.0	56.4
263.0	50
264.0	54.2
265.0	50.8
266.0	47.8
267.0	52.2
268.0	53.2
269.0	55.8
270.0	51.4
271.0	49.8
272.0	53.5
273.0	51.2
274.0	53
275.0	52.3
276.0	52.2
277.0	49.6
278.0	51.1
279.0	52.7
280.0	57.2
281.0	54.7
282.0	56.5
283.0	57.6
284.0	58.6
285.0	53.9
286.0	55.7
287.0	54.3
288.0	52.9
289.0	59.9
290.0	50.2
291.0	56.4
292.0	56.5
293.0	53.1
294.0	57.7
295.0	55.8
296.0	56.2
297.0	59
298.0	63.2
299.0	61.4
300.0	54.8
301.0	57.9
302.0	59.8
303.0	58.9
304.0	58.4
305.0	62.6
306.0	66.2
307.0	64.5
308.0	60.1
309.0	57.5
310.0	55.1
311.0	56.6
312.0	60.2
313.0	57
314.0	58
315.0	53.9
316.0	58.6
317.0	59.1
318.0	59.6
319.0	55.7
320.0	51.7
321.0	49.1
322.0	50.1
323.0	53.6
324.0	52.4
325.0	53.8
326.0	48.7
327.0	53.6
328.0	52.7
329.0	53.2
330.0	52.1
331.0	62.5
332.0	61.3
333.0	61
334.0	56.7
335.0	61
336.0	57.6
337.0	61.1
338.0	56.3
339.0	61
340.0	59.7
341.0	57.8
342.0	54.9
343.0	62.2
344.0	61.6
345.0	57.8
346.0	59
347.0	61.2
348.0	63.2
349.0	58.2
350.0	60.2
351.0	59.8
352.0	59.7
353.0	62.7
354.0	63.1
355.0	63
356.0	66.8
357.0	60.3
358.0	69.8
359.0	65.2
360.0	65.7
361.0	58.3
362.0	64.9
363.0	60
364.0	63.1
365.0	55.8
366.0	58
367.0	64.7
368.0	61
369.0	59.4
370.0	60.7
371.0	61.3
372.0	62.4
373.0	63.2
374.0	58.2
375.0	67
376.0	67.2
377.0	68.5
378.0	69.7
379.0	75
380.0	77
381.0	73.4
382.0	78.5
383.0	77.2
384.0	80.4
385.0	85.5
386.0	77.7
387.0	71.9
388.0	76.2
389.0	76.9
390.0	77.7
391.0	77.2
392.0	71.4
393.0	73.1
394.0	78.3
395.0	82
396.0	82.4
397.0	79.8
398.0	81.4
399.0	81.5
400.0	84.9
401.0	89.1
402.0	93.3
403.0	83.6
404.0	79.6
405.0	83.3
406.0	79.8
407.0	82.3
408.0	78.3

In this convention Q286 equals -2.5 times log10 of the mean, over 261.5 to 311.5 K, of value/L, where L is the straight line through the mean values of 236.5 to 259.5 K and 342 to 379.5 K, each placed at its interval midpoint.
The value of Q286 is 0.10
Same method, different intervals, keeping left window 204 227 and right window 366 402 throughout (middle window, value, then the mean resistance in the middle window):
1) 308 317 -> 0.203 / 57.4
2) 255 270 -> 0.220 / 54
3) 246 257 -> 0.088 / 60.4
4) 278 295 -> 0.216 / 55.4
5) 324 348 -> 0.220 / 57.7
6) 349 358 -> 0.154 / 62.2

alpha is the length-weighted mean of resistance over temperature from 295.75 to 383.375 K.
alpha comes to 60.4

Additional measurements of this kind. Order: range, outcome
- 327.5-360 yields 60.2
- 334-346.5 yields 59.1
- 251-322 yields 55.9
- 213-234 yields 64.7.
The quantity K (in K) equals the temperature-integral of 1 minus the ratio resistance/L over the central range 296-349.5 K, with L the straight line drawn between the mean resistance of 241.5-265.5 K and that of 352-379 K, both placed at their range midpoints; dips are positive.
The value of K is 3.1 K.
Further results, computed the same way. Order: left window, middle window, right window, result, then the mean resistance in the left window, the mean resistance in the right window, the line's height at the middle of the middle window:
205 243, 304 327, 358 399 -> 3.7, 63.4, 70.3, 67.5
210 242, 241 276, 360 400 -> 4.8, 64.1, 70.8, 65.5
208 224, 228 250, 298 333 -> 0.1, 64.3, 56.9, 62.6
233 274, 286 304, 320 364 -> 0.5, 58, 58.9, 58.4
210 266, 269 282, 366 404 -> 2.4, 61.4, 74.1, 64.7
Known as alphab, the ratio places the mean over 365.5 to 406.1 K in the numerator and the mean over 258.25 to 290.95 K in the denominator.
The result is 1.4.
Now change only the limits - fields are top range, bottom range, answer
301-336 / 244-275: 1.02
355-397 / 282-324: 1.22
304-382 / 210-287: 1.02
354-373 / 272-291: 1.15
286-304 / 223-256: 0.91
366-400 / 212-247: 1.14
